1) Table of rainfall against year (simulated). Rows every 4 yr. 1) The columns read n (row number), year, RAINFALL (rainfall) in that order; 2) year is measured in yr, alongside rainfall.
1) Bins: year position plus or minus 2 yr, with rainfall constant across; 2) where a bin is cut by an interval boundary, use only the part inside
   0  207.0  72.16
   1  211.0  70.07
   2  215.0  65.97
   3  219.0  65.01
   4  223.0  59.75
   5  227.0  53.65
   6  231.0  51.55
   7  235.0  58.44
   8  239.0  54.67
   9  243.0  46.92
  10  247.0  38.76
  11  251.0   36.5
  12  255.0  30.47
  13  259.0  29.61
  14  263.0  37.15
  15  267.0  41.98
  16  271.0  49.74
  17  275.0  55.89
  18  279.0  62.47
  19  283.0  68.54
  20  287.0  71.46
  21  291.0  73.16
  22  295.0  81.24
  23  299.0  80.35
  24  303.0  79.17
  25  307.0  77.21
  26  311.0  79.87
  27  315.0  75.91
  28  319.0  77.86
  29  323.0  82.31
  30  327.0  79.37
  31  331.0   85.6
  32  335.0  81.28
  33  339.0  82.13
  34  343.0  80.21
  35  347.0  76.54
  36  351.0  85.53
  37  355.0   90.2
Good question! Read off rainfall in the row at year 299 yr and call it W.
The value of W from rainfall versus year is 80.35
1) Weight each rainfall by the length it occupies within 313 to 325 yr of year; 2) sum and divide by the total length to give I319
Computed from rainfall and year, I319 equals 78.7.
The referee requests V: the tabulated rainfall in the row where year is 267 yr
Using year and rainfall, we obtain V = 41.98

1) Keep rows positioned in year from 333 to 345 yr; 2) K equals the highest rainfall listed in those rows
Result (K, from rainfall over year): 82.13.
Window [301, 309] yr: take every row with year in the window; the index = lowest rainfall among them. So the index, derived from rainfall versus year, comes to 77.21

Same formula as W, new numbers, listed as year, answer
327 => 79.37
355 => 90.2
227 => 53.65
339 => 82.13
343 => 80.21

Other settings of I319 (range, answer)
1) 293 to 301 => 80.8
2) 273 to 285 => 62.3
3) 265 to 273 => 45.9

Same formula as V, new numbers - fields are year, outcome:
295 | 81.24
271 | 49.74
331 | 85.6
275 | 55.89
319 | 77.86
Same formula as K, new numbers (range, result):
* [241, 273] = 49.74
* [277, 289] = 71.46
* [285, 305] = 81.24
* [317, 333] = 85.6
